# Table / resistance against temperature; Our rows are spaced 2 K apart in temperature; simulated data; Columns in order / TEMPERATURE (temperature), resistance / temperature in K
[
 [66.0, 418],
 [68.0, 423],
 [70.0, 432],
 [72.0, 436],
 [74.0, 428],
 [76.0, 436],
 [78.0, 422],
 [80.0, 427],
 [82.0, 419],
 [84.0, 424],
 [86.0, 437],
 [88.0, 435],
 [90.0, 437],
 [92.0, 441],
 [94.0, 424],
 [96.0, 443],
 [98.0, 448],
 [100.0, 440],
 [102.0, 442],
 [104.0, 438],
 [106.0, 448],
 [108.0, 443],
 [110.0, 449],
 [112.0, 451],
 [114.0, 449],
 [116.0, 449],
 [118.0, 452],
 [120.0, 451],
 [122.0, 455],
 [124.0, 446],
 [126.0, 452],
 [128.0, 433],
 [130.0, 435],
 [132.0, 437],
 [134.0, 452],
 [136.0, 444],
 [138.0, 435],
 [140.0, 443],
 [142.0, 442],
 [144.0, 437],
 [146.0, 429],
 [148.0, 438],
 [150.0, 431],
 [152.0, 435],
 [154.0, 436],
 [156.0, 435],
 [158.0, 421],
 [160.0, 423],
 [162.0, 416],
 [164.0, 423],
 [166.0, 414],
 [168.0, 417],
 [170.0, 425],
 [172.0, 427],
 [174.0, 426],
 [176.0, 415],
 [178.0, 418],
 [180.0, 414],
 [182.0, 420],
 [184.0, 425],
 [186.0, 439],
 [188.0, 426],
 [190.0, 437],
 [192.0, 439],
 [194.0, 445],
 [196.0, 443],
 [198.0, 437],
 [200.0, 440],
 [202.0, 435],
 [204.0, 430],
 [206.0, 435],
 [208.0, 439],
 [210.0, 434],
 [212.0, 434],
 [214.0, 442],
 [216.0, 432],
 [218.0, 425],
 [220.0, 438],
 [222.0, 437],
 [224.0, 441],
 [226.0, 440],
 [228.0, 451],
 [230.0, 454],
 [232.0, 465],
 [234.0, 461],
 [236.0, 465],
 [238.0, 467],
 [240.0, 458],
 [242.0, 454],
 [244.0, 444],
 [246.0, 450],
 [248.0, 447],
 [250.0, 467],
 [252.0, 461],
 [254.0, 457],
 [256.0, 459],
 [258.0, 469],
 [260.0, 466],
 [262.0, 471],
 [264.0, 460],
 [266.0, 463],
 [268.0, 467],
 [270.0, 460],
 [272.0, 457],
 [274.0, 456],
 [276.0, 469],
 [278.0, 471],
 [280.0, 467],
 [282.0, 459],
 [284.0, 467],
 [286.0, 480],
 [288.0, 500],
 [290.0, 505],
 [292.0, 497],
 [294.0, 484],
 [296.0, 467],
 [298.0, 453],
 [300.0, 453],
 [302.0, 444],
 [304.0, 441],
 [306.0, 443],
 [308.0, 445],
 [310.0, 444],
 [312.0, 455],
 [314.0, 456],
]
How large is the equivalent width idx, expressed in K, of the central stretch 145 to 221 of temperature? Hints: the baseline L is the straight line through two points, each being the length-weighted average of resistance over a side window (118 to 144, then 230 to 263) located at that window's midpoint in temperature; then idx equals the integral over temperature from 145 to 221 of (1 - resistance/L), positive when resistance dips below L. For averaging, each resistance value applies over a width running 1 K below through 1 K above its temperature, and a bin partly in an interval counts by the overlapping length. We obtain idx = 3.56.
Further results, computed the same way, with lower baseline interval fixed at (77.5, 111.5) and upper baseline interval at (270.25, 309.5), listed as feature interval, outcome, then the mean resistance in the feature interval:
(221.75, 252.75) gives 0.25 K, 454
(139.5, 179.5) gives 1.72 K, 427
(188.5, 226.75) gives 1.41 K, 437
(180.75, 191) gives 0.48 K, 429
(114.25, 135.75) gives -0.24 K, 446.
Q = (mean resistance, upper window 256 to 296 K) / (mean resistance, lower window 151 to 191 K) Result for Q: 1.11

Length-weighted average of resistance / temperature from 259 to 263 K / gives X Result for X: 468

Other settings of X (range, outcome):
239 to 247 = 452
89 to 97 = 436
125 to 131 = 440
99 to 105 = 440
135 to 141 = 441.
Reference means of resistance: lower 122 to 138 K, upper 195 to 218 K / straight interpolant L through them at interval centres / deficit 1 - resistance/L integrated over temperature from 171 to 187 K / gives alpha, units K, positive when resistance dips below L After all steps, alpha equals 0.6 K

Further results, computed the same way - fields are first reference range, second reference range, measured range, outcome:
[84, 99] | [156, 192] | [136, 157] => -0.42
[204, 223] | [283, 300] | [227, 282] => -0.26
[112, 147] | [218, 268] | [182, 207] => 0.85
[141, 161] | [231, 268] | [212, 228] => 0.53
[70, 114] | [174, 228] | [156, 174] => 0.52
